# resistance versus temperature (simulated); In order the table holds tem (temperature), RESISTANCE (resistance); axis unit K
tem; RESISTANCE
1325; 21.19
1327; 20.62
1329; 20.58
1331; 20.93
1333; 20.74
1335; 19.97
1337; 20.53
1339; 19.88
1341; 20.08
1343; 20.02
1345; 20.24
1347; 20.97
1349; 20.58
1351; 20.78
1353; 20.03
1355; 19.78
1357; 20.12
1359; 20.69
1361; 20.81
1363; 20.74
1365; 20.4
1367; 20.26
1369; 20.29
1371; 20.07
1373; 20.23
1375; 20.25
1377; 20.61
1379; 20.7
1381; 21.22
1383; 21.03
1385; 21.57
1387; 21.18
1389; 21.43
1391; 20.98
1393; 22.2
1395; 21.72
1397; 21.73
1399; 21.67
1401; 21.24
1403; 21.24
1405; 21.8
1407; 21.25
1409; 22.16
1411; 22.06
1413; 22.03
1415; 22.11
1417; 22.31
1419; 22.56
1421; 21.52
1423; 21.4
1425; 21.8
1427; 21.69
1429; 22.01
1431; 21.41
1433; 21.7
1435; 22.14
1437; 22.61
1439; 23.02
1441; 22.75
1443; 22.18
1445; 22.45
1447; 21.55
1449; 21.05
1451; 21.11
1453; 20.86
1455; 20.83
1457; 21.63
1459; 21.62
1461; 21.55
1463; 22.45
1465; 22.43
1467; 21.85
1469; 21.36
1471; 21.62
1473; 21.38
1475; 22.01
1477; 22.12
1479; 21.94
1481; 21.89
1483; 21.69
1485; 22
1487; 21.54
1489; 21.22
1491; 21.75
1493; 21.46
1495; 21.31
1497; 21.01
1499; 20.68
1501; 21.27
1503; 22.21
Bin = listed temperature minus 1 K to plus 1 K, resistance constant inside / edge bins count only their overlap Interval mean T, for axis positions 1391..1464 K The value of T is 21.8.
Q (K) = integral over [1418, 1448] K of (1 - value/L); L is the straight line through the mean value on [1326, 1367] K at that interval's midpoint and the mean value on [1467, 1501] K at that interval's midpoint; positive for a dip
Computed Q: -1.3 K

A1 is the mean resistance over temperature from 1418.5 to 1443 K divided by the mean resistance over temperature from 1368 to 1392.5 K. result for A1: 1.06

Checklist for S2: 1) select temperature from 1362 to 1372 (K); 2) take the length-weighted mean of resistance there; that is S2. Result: 20.4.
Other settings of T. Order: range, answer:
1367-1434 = 21.4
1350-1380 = 20.4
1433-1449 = 22.3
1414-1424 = 22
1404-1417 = 21.9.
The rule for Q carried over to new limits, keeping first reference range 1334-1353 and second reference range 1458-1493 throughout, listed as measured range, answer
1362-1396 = -0.26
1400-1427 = -0.90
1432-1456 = -0.47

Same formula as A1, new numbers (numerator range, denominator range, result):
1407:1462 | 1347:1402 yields 1.05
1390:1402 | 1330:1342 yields 1.06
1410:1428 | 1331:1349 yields 1.08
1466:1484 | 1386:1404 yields 1.01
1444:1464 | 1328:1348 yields 1.05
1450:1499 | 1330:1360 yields 1.06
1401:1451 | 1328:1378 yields 1.08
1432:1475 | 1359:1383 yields 1.06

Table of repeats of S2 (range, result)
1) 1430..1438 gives 22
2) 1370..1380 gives 20.4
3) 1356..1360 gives 20.4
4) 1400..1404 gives 21.2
